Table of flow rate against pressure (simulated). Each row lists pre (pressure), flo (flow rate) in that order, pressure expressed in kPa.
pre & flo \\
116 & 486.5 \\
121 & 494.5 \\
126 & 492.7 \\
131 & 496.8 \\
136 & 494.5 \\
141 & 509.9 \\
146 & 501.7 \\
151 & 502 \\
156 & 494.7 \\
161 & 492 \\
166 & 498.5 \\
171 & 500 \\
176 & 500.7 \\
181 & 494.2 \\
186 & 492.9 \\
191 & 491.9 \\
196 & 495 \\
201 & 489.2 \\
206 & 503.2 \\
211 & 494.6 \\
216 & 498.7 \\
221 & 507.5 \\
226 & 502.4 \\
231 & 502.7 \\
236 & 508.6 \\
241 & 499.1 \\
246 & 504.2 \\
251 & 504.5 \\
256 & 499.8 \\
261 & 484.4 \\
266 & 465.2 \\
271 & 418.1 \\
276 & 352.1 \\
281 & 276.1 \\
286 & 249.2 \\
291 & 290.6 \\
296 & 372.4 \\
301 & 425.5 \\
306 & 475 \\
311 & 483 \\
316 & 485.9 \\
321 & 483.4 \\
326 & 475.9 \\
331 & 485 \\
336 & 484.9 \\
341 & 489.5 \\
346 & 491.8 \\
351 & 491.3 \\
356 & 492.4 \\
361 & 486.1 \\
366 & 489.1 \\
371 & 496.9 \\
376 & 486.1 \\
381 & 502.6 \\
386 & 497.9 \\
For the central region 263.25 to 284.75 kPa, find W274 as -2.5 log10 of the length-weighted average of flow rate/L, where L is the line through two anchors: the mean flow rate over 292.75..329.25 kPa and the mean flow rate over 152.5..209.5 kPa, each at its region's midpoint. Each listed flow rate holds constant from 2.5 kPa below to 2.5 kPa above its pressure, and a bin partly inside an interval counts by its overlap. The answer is 0.25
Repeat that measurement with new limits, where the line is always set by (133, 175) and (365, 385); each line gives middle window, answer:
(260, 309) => 0.29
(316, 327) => 0.03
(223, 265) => -0.01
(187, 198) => 0.01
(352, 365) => 0.01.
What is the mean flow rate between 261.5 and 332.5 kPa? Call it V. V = 411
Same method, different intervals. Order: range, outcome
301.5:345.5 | 481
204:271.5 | 494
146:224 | 497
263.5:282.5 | 383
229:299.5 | 423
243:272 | 483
